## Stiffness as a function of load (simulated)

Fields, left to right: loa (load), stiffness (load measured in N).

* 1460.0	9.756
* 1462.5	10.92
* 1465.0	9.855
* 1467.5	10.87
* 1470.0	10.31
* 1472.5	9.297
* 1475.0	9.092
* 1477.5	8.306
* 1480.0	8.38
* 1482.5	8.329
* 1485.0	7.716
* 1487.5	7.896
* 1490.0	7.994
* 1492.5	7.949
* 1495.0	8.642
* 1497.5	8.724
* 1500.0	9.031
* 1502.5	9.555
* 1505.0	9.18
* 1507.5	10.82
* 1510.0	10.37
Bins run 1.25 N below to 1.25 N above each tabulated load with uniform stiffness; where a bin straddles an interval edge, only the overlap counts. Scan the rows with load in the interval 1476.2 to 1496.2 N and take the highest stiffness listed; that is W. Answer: 8.642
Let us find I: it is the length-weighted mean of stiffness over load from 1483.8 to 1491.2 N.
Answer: 7.87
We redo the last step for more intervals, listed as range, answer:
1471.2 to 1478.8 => 8.9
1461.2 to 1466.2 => 10.4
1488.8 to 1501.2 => 8.47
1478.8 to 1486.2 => 8.14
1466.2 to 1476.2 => 9.9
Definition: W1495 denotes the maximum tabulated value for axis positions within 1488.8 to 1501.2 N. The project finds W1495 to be 9.031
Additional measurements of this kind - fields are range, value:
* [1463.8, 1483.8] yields 10.87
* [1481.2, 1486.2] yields 8.329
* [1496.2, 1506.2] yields 9.555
